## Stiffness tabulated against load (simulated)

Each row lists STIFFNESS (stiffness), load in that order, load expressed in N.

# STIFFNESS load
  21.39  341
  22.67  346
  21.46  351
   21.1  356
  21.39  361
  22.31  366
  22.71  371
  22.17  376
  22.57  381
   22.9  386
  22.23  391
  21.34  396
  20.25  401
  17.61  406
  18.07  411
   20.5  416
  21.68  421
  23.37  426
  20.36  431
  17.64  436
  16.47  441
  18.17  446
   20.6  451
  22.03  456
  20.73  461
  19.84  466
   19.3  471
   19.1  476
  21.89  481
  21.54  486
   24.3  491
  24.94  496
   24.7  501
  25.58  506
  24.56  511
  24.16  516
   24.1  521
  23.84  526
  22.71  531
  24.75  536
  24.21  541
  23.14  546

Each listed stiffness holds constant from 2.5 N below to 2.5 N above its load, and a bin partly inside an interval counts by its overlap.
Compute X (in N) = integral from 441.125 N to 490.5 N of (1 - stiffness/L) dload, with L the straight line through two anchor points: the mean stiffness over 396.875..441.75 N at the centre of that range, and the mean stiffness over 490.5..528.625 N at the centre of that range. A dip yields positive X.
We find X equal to 4.2 N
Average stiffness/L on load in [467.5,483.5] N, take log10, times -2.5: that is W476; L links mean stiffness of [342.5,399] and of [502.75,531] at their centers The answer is 0.18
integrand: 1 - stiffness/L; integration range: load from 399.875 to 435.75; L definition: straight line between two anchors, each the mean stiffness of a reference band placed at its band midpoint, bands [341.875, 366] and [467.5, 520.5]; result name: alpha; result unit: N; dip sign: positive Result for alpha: 3.53 N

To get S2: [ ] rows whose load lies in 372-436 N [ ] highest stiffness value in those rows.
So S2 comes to 23.37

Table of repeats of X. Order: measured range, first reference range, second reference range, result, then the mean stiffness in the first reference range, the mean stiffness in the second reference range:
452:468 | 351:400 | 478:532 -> 1.6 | 22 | 23.8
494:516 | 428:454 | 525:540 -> -2.5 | 18.8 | 23.8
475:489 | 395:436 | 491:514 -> 1.5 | 20.2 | 24.9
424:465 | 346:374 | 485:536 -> 5.8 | 21.9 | 24.2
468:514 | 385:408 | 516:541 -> 0.4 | 20.8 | 23.9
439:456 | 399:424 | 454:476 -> 0.9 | 19.7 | 20.3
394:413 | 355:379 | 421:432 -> 2.3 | 22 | 22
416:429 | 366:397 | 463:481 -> -0.5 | 22.4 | 19.8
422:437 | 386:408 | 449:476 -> -0.2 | 20.7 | 20.4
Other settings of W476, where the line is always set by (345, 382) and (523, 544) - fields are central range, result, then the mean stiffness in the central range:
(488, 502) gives -0.049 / 24.5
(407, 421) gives 0.156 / 19.5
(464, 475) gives 0.187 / 19.5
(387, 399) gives 0.023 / 21.9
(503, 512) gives -0.069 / 25.1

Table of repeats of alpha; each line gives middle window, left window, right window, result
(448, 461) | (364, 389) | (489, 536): 1.4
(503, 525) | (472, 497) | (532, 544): -1.3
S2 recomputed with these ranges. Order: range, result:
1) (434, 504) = 24.94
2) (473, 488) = 21.89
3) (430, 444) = 20.36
